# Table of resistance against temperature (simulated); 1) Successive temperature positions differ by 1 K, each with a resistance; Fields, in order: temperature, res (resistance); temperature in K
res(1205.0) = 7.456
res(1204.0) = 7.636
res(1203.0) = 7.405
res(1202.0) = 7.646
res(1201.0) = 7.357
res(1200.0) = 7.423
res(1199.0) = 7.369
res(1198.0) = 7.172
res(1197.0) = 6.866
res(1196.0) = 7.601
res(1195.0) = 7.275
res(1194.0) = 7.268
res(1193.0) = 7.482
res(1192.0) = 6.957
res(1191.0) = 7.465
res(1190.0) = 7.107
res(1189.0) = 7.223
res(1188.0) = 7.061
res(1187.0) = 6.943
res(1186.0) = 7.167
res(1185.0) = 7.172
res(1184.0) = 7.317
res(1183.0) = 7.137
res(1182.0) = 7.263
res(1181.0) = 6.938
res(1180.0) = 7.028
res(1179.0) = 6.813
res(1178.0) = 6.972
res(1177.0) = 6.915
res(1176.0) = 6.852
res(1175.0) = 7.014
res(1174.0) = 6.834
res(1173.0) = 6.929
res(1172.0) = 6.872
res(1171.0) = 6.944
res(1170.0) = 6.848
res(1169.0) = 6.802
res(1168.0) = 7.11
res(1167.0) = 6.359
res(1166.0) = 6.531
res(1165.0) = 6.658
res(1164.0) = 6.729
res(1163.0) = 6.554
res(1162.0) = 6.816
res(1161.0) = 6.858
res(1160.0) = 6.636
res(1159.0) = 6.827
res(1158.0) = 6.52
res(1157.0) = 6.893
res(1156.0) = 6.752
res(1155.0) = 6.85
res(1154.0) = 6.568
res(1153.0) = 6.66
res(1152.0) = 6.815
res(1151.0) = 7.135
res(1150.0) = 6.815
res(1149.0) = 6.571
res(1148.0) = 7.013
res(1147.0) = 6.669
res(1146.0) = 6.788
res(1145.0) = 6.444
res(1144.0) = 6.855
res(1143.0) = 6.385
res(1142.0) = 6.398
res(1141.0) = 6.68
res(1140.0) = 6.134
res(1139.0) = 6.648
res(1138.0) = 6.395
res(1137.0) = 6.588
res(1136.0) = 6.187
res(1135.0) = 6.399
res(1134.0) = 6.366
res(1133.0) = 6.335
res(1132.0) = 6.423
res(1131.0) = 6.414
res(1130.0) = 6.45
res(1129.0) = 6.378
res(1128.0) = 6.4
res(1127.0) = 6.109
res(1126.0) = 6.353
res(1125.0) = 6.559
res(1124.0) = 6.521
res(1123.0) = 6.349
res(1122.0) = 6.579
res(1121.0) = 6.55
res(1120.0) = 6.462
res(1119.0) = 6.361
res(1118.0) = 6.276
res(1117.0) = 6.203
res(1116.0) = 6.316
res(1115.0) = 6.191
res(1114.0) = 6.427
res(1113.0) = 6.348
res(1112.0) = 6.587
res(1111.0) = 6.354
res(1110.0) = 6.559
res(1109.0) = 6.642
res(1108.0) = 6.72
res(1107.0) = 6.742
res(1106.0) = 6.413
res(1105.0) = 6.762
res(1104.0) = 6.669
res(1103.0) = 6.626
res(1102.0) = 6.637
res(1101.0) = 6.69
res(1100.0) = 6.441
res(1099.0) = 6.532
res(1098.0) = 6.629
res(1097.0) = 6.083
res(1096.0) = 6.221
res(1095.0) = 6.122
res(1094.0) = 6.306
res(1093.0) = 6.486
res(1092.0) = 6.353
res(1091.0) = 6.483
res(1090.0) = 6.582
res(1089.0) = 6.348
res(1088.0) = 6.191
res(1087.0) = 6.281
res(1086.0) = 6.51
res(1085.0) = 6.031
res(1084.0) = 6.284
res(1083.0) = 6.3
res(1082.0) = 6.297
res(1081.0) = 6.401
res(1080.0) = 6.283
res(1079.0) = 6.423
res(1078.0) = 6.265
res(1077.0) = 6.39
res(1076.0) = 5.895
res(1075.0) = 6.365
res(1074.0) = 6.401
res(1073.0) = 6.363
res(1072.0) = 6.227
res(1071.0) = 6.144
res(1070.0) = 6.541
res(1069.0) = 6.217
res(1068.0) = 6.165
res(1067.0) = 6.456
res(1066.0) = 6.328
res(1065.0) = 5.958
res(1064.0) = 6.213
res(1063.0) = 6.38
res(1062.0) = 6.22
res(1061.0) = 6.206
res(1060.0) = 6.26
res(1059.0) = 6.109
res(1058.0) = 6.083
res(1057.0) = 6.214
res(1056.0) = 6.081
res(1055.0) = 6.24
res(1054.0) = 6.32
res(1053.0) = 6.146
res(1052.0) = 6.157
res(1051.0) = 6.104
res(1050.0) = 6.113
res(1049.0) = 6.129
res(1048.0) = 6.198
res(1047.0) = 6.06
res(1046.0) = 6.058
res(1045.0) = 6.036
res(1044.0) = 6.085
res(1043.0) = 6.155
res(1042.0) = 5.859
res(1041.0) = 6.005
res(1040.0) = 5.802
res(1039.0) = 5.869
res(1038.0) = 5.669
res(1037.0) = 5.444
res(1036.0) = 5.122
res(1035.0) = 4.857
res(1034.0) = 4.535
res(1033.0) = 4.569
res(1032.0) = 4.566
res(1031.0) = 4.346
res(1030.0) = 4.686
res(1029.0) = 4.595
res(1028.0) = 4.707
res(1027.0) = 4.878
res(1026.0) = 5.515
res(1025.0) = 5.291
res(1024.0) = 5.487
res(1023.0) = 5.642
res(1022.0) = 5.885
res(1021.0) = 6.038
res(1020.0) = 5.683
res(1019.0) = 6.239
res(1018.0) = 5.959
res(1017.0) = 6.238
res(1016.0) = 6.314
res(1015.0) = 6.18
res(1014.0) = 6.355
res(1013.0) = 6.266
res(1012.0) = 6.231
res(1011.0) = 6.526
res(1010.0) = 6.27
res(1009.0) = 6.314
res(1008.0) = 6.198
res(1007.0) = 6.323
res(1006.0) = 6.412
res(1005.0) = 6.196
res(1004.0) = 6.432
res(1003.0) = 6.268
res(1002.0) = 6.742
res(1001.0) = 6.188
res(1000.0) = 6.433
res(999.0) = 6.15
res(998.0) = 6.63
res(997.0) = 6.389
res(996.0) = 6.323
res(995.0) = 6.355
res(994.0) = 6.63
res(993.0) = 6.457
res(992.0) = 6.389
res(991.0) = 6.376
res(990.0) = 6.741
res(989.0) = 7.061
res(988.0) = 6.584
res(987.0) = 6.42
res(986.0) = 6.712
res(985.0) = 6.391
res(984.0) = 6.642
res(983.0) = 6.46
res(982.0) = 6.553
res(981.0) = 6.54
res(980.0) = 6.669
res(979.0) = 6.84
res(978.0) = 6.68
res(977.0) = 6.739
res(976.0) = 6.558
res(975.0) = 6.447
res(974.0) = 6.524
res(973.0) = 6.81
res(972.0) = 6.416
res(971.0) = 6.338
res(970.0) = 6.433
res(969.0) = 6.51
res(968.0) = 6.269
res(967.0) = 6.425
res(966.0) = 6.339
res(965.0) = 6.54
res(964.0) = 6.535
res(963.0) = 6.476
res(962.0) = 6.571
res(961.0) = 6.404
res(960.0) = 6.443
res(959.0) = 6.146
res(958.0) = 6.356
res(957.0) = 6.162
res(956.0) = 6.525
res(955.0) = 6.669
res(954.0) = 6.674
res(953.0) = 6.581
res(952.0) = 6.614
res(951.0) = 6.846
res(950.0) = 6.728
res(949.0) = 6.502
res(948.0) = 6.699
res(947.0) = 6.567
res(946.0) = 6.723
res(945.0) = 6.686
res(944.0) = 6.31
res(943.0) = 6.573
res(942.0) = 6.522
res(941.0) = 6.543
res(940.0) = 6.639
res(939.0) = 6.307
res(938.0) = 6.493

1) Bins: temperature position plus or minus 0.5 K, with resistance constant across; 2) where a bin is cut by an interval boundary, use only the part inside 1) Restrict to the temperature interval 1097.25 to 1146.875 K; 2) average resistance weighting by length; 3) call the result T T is 6.47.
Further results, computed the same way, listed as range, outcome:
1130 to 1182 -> 6.7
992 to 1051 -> 5.88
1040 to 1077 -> 6.18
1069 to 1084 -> 6.3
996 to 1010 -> 6.36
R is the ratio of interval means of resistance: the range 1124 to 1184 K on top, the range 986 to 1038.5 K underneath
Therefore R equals 1.13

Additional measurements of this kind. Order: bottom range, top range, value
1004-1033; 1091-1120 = 1.12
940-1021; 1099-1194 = 1.04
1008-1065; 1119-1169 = 1.13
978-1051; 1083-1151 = 1.07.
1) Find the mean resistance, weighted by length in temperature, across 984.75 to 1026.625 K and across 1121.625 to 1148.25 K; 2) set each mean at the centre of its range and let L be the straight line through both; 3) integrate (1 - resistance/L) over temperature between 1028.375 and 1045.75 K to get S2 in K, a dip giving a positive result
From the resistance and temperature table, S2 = 2.76 K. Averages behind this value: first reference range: 6.26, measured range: 5.31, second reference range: 6.47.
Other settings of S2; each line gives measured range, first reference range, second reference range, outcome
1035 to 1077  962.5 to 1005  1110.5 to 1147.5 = 2.4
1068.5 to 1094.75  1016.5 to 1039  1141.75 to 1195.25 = -1.9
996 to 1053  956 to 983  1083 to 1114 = 5.5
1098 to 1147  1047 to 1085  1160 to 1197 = 1.0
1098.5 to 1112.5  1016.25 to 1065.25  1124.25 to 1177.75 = -0.7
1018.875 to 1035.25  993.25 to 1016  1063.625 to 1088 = 3.1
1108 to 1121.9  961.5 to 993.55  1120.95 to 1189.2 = 0.5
